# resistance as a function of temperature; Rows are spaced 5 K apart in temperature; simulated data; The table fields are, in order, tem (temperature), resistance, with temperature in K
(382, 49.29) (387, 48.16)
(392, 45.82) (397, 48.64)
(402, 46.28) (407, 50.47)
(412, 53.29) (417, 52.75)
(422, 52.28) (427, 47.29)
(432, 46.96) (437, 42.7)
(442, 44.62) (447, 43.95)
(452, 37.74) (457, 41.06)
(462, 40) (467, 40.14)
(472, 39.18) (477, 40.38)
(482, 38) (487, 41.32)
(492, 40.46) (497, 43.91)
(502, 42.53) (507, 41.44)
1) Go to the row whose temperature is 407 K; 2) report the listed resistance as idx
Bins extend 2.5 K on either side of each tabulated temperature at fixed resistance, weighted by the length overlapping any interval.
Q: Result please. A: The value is 50.47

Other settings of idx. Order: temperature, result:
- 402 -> 46.28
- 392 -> 45.82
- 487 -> 41.32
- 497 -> 43.91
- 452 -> 37.74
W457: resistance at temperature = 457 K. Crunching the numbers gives 41.06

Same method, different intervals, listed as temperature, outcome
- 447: 43.95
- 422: 52.28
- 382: 49.29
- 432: 46.96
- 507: 41.44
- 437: 42.7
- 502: 42.53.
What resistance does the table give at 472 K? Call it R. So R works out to 39.18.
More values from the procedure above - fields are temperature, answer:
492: 40.46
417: 52.75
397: 48.64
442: 44.62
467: 40.14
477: 40.38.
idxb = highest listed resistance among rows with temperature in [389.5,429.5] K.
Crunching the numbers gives 53.29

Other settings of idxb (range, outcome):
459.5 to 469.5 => 40.14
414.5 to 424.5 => 52.75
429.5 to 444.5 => 46.96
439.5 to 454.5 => 44.62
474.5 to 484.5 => 40.38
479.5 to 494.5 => 41.32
